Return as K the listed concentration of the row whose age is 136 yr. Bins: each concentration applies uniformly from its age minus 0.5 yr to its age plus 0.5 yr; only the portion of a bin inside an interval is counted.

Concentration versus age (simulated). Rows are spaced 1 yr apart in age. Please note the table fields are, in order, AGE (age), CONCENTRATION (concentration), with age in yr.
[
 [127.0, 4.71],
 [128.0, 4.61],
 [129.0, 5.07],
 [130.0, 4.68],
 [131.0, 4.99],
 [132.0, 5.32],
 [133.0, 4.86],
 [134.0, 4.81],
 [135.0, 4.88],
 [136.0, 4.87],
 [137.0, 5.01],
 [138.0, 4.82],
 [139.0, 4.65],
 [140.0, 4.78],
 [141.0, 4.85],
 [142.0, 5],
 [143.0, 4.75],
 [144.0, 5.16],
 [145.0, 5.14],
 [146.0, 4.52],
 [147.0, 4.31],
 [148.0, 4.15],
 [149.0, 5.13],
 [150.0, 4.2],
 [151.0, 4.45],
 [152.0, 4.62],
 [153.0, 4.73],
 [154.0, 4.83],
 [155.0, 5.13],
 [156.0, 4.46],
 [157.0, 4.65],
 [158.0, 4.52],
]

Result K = 4.87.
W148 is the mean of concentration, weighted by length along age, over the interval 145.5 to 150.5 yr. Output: 4.46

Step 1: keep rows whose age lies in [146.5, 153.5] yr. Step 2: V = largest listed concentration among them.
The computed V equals 5.13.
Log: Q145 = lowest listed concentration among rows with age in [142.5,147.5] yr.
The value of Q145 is 4.31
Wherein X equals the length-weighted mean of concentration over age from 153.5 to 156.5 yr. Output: 4.81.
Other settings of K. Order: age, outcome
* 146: 4.52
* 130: 4.68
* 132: 5.32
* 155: 5.13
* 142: 5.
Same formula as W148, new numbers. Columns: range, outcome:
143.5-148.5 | 4.66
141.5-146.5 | 4.91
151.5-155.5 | 4.83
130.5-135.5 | 4.97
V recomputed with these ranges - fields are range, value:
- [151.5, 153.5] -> 4.73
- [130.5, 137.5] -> 5.32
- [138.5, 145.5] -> 5.16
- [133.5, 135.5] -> 4.88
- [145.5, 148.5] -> 4.52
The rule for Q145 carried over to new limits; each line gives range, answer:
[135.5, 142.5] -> 4.65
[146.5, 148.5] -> 4.15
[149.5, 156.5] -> 4.2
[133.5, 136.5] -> 4.81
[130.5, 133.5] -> 4.86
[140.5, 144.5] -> 4.75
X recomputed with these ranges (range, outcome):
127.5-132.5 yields 4.93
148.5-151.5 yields 4.59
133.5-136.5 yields 4.85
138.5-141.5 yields 4.76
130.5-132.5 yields 5.16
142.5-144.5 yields 4.96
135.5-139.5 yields 4.84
